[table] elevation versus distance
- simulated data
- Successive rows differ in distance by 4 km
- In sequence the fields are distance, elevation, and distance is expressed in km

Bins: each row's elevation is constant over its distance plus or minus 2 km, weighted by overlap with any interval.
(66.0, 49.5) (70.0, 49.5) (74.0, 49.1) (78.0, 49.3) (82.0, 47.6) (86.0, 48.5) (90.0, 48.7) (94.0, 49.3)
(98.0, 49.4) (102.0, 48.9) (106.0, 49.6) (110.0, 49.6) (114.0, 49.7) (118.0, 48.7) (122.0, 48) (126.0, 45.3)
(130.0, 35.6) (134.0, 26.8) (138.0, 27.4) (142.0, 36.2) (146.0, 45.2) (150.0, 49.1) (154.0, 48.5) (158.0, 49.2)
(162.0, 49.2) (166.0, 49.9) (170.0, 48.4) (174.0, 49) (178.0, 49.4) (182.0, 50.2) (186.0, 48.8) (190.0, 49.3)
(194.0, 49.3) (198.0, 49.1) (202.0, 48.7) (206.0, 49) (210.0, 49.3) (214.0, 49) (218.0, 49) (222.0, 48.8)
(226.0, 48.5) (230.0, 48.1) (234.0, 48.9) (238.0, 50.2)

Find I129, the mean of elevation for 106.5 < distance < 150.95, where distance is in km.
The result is 42.1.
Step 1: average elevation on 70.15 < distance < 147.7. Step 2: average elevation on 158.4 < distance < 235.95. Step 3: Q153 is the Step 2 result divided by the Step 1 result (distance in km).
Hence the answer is 1.09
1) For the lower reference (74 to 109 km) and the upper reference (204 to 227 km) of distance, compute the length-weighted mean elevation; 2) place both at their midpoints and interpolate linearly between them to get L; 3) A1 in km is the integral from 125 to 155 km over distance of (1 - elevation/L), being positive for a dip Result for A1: 6.25 km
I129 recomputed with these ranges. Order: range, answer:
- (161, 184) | 49.4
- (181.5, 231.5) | 49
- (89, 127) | 48.8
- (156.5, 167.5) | 49.4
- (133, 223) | 46.7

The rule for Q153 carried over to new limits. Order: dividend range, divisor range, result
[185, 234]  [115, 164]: 1.15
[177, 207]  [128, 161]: 1.23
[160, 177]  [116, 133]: 1.13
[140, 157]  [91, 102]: 0.91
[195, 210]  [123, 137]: 1.36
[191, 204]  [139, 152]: 1.16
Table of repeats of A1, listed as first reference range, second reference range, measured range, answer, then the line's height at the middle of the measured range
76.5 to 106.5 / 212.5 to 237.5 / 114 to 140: 4.99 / 48.9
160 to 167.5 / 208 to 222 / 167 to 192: 0.09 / 49.4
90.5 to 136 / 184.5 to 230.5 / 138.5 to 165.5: 0.94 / 47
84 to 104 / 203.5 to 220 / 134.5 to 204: 3.66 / 49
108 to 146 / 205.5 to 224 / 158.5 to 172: -1.42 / 44.5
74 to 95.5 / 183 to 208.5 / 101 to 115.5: -0.21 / 48.8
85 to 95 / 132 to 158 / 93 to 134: -1.23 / 44.9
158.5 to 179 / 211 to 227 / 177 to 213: -0.15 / 49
